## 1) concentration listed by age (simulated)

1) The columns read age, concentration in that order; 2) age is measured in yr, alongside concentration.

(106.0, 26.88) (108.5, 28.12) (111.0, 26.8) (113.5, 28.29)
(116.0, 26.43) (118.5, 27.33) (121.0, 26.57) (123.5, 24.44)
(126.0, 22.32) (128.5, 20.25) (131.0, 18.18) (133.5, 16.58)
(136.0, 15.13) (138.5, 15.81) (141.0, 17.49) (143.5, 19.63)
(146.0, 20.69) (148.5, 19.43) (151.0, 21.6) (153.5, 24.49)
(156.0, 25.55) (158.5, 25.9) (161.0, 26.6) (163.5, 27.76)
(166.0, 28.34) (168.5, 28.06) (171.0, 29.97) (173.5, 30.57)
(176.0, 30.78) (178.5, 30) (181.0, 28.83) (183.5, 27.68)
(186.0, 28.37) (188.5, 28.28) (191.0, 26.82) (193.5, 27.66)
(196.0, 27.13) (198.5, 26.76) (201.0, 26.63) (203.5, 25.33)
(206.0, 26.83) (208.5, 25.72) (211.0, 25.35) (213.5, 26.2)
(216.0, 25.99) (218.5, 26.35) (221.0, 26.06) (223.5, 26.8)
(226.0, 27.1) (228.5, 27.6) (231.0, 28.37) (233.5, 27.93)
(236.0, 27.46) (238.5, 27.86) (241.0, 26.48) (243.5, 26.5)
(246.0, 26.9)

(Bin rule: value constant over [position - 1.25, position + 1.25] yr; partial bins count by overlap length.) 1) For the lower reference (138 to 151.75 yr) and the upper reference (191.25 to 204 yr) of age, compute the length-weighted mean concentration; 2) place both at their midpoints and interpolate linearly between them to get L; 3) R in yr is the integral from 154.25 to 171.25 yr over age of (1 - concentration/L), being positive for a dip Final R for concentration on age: -4.2 yr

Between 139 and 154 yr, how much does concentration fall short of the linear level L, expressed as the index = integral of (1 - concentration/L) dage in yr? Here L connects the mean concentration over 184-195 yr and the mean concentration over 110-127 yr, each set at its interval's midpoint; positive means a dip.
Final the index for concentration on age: 3.7 yr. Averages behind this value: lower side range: 26.1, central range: 20.1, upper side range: 27.8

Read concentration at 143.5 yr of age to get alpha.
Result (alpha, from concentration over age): 19.63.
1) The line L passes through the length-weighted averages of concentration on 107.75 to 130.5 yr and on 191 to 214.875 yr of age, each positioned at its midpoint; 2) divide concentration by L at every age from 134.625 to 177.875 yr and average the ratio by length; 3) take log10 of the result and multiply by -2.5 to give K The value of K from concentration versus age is 0.08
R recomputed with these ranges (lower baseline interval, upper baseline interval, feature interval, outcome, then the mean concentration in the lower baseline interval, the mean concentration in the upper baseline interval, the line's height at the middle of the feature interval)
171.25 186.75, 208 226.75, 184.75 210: 0.9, 29.4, 26.2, 27.9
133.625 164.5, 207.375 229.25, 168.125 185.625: -4.5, 21.4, 26.3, 23.4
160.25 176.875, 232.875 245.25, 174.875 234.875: 1.6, 28.9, 27.2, 28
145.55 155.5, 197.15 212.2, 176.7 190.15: -2.3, 21.9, 26.1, 24.5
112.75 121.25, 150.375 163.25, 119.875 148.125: 7.1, 27.2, 25.2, 26.3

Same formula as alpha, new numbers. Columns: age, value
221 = 26.06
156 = 25.55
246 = 26.9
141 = 17.49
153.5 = 24.49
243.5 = 26.5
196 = 27.13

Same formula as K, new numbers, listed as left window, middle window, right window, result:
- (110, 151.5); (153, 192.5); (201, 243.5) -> -0.173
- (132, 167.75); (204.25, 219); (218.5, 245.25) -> -0.008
